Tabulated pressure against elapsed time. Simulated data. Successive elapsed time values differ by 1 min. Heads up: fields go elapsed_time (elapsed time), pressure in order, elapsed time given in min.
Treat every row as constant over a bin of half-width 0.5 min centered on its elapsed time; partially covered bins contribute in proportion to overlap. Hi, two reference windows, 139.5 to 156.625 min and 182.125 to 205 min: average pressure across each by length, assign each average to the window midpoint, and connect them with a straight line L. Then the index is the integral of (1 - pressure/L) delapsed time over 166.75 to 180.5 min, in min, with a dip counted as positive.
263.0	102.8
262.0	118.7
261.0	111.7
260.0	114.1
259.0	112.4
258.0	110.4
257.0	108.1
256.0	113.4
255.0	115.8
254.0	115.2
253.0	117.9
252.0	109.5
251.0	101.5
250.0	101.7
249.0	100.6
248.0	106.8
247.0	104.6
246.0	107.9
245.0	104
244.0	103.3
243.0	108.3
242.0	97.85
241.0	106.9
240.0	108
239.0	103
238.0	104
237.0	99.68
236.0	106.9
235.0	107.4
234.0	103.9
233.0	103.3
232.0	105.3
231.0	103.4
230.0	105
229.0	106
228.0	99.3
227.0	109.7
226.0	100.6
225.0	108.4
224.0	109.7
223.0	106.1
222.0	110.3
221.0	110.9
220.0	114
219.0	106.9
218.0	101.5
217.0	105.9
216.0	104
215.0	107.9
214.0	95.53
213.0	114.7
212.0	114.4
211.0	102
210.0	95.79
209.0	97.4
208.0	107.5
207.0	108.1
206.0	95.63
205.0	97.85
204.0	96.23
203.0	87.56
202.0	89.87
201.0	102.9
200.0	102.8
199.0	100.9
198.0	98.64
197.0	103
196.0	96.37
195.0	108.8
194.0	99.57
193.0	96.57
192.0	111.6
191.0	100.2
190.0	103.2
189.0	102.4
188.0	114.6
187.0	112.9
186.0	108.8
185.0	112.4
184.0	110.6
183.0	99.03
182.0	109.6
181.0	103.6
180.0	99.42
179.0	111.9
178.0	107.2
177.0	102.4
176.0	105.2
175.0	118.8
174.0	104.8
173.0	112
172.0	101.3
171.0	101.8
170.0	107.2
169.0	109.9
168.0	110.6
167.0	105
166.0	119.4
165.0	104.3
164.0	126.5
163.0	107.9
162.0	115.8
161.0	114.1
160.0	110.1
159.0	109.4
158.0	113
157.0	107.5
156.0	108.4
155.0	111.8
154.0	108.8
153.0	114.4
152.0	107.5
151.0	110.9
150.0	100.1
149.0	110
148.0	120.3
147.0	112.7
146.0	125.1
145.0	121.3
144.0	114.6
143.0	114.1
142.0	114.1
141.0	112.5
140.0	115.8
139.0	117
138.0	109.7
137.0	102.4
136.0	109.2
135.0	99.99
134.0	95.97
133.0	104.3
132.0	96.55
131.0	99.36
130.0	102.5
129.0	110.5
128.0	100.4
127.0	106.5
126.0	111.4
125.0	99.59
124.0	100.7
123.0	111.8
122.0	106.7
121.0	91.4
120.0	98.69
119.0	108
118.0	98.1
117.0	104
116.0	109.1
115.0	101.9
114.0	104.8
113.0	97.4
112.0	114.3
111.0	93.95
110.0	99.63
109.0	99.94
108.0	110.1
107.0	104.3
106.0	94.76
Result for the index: 0.03 min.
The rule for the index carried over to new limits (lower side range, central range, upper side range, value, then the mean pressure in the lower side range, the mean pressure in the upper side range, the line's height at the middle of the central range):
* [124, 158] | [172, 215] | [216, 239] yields 1.24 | 109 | 106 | 107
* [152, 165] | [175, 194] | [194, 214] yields -0.14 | 112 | 101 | 106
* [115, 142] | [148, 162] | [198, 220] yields -0.87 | 105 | 102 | 104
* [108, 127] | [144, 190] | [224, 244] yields -2.75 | 103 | 105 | 104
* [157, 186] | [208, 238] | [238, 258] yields 0.65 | 109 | 107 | 108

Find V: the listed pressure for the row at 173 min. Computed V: 112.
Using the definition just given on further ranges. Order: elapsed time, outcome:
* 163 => 107.9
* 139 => 117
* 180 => 99.42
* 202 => 89.87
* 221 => 110.9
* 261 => 111.7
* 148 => 120.3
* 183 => 99.03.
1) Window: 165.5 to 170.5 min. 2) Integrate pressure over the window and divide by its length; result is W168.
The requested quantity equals 110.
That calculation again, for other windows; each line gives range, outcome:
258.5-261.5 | 113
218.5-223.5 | 110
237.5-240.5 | 105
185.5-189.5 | 110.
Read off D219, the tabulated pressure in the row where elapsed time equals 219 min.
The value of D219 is 106.9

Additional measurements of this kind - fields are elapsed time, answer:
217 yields 105.9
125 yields 99.59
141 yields 112.5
